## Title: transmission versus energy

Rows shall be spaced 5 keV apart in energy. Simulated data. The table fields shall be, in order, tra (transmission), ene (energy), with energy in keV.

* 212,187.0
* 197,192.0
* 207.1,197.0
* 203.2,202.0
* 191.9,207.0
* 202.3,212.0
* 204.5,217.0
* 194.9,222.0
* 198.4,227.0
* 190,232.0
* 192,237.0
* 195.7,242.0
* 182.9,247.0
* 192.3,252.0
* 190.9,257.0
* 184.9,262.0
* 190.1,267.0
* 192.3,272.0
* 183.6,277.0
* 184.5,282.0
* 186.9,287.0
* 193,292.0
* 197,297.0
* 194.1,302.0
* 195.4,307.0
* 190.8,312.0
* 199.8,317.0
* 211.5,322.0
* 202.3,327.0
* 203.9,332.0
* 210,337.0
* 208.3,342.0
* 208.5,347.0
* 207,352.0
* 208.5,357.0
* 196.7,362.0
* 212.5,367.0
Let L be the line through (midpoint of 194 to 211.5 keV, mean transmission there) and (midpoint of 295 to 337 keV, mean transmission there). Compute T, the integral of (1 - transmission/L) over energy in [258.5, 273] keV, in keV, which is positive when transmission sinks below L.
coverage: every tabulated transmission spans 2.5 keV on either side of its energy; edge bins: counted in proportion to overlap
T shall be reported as 0.8 keV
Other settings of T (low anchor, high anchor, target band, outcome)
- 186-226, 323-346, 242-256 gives 0.9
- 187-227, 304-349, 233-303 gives 4.2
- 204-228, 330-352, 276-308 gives 2.1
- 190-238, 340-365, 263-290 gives 1.9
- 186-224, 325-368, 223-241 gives 0.8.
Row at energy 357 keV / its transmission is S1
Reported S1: 208.5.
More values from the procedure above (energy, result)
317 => 199.8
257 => 190.9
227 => 198.4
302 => 194.1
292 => 193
